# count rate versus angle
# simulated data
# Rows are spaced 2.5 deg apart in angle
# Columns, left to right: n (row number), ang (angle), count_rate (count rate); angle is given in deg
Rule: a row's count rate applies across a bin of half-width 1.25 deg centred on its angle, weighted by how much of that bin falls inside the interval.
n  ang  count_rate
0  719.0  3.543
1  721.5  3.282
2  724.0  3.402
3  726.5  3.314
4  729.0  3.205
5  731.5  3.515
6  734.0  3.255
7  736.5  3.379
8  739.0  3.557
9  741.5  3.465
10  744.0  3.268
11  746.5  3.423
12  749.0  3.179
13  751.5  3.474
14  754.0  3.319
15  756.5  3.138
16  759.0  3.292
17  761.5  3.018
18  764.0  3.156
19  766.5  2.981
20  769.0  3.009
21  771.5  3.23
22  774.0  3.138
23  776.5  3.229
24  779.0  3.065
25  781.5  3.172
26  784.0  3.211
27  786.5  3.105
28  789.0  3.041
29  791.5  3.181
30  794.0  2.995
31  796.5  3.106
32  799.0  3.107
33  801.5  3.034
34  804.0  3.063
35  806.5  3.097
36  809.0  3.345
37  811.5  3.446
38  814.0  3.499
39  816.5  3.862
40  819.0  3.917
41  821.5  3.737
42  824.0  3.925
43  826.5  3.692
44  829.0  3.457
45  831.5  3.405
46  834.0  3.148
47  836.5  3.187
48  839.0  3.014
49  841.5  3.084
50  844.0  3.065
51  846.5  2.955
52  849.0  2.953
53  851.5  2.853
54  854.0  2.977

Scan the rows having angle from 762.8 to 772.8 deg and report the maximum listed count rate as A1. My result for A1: 3.23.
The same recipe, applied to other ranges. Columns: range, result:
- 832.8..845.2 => 3.187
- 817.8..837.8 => 3.925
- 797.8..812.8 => 3.446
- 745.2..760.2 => 3.474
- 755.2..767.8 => 3.292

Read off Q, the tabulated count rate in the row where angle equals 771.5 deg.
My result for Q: 3.23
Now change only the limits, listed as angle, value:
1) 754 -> 3.319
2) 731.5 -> 3.515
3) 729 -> 3.205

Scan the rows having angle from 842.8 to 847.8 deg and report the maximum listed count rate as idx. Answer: 3.065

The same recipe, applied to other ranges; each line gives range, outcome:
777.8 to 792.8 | 3.211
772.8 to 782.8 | 3.229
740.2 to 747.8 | 3.465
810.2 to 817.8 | 3.862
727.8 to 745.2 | 3.557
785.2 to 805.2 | 3.181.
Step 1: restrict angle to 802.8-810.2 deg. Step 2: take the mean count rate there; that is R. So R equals 3.17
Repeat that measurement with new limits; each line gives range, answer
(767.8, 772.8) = 3.12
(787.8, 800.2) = 3.09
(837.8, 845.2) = 3.05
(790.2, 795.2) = 3.09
